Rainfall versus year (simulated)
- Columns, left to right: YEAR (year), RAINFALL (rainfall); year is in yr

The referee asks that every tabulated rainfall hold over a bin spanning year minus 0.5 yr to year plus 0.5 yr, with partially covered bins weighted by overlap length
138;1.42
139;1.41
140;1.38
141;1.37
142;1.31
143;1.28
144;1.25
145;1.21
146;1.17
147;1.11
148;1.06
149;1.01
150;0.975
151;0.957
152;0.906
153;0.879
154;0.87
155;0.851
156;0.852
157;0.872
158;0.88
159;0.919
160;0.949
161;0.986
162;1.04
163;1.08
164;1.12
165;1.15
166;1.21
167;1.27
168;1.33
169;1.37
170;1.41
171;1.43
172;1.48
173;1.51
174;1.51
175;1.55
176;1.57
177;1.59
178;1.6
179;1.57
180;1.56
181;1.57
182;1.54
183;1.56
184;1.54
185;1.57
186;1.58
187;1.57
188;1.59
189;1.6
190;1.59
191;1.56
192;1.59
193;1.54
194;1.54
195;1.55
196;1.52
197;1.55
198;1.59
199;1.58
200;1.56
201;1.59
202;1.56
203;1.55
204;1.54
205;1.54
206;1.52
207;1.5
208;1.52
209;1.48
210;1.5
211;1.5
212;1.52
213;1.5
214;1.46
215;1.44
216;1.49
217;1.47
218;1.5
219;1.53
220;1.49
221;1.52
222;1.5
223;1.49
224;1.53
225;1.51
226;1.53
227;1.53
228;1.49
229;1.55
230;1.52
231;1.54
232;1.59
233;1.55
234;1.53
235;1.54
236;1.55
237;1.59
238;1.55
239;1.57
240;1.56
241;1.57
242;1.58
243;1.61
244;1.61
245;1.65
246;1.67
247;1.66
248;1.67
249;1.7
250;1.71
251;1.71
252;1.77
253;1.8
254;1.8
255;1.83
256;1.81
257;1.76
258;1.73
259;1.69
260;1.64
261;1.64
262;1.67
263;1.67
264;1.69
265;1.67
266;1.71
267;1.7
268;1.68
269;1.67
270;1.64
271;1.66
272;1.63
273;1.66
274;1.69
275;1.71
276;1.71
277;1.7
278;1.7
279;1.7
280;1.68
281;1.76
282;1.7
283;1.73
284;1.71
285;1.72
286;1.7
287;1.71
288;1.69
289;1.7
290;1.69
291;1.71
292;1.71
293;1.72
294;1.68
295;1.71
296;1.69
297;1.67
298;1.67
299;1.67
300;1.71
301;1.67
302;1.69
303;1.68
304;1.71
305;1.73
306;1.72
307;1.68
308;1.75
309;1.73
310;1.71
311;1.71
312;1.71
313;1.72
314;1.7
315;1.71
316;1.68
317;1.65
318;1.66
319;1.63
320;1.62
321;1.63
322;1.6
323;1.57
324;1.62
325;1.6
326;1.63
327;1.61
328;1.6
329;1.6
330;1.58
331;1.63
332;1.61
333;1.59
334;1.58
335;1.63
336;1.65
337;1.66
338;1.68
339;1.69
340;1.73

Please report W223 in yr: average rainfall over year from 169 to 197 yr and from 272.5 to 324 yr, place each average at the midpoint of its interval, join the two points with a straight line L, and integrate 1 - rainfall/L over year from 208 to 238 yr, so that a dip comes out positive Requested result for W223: 1.5 yr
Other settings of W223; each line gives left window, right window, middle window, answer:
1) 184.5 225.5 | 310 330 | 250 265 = -1.36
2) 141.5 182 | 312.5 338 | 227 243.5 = -1.84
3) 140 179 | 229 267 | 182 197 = -2.43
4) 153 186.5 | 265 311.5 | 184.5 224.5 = -3.50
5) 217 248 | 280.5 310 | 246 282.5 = -1.65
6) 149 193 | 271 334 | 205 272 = -4.61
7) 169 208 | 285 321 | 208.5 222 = 0.75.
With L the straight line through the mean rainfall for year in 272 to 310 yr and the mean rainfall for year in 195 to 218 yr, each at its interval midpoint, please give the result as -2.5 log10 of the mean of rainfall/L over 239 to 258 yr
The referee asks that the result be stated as -0.05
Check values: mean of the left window 1.52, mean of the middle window 1.69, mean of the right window 1.7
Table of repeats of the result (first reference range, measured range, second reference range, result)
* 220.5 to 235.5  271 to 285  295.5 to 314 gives -0.04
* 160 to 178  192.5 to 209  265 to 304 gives -0.09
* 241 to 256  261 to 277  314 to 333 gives 0.00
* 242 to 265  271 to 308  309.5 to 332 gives -0.02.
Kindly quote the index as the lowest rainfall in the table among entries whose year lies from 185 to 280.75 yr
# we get 1.44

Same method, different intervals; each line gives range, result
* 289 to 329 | 1.57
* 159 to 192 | 0.919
